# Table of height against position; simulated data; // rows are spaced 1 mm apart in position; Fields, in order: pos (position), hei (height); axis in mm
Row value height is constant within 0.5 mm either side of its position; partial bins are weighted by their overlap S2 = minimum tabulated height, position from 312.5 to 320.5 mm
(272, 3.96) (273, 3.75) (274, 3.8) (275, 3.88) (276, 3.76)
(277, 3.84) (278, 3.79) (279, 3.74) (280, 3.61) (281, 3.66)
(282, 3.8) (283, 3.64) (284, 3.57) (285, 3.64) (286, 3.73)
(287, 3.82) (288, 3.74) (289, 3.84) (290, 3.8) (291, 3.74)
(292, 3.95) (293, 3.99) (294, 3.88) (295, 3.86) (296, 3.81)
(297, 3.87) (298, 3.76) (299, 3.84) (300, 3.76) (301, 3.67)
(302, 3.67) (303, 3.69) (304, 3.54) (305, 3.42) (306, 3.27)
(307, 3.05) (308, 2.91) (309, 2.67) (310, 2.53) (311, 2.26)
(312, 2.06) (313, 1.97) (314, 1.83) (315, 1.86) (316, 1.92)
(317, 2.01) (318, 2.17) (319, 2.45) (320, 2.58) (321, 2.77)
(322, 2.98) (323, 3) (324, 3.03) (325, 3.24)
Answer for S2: 1.83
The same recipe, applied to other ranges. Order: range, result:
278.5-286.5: 3.57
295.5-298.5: 3.76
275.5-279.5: 3.74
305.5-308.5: 2.91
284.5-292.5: 3.64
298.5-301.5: 3.67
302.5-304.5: 3.54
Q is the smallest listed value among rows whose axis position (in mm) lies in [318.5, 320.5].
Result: 2.45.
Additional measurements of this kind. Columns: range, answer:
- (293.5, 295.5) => 3.86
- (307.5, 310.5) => 2.53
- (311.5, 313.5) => 1.97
